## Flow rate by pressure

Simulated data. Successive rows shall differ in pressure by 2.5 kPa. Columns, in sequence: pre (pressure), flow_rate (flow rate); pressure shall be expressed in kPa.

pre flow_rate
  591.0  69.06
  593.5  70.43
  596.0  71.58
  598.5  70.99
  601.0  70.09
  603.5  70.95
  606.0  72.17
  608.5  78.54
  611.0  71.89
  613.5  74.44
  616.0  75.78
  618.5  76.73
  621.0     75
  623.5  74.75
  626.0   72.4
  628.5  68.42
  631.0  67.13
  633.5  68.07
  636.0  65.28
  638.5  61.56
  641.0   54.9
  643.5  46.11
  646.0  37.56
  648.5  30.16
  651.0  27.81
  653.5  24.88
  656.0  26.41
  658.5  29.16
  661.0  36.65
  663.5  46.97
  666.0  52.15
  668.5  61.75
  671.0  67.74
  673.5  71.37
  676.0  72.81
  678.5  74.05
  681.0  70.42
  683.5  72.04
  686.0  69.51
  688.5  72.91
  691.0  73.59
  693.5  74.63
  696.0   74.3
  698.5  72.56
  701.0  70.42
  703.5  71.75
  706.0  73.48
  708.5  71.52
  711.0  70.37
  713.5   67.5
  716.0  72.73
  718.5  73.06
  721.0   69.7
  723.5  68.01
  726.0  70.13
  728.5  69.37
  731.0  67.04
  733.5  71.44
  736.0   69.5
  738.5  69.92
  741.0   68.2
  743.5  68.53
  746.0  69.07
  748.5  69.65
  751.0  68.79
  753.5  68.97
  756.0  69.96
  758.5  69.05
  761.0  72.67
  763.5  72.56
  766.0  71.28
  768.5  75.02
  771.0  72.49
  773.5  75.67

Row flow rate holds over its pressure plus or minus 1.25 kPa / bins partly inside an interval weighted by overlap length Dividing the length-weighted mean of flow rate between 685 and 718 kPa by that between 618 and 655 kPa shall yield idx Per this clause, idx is 1.3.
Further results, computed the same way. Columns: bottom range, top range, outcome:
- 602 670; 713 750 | 1.21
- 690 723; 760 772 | 1.01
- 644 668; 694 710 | 2.02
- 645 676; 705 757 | 1.59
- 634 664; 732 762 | 1.69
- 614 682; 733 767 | 1.23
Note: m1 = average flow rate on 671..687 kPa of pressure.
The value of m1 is 71.4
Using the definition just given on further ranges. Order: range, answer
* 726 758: 69.2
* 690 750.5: 70.7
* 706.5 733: 70.1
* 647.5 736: 62.7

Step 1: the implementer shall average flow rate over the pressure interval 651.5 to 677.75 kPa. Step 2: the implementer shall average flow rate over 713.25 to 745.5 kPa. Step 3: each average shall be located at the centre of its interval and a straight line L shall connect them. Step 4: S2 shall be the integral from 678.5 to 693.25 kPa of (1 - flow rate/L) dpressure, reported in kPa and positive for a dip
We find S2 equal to -4.4 kPa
